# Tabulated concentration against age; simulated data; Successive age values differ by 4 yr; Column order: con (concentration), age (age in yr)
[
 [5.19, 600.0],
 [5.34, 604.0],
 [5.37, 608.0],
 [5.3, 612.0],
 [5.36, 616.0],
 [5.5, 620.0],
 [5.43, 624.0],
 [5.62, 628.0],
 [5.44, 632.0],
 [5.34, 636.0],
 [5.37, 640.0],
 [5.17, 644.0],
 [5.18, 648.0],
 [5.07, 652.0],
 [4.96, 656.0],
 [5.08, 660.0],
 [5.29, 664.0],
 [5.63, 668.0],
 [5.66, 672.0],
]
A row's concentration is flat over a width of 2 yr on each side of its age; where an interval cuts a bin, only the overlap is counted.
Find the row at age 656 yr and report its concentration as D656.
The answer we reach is 4.96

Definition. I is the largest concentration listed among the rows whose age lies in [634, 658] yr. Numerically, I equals 5.37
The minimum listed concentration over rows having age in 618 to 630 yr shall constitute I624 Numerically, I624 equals 5.43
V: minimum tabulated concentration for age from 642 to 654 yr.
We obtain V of 5.07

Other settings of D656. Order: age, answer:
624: 5.43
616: 5.36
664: 5.29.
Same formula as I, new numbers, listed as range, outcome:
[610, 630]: 5.62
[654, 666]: 5.29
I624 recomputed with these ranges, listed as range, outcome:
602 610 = 5.34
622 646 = 5.17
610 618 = 5.3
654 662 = 4.96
